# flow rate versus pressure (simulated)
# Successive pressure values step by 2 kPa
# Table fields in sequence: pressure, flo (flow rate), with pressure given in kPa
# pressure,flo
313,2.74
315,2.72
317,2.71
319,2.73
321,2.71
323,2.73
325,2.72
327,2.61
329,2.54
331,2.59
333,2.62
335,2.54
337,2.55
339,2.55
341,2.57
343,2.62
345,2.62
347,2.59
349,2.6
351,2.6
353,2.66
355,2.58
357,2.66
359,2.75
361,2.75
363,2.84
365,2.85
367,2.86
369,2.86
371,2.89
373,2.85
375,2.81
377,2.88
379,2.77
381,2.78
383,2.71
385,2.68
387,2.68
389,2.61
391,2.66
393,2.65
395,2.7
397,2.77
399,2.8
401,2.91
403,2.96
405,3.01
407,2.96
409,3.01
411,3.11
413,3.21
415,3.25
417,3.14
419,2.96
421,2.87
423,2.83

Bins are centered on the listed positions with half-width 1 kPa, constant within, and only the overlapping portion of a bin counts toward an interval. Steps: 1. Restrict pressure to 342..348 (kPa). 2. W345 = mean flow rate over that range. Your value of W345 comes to 2.61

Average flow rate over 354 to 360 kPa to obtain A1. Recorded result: 2.66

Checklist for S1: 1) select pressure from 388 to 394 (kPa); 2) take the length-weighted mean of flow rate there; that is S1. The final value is 2.64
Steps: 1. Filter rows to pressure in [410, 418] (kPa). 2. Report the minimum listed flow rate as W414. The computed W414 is 3.11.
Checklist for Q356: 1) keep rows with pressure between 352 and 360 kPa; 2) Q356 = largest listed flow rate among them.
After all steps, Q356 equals 2.75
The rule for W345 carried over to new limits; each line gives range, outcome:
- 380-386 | 2.72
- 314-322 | 2.72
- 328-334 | 2.58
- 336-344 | 2.57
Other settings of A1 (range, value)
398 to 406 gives 2.92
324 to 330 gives 2.62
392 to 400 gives 2.73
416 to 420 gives 3.05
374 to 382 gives 2.81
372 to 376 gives 2.83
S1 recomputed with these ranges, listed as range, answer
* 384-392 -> 2.66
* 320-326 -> 2.72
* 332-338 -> 2.57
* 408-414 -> 3.11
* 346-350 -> 2.59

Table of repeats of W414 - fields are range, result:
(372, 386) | 2.68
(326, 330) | 2.54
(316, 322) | 2.71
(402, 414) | 2.96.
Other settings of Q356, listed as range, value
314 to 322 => 2.73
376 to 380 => 2.88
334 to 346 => 2.62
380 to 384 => 2.78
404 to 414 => 3.21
